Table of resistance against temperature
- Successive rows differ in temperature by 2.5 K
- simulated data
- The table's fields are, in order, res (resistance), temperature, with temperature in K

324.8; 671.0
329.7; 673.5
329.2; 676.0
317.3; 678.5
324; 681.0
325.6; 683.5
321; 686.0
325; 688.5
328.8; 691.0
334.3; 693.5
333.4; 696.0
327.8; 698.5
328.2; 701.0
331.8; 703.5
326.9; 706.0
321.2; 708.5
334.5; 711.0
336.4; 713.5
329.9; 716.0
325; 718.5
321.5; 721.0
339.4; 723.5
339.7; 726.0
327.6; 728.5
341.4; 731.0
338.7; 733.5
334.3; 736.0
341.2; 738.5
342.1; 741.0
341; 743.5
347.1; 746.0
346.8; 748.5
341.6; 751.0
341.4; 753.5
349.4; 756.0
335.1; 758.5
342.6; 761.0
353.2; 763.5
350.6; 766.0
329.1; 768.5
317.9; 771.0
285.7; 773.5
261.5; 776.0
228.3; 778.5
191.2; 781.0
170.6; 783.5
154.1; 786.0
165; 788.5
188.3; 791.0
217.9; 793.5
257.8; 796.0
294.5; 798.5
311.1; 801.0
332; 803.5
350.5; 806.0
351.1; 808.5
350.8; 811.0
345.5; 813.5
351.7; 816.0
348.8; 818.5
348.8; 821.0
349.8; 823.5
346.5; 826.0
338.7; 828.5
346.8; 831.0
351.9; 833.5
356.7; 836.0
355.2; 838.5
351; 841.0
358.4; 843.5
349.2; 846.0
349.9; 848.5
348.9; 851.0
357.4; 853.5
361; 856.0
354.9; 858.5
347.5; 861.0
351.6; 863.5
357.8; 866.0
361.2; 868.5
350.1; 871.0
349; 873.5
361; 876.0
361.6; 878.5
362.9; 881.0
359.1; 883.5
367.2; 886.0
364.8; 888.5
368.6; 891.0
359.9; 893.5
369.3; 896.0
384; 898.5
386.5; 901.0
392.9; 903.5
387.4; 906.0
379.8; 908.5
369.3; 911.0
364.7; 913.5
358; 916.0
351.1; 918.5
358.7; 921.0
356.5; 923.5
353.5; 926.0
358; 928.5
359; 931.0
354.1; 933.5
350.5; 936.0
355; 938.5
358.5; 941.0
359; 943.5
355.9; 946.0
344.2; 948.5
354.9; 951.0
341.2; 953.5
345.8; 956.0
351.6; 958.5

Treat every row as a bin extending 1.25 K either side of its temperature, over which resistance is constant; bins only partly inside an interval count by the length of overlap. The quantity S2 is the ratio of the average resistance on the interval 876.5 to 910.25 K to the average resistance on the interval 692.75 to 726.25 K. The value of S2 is 1.13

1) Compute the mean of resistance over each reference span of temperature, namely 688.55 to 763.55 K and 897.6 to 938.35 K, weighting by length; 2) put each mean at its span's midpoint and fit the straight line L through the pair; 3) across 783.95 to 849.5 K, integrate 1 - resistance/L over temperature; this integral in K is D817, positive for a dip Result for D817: 6.8 K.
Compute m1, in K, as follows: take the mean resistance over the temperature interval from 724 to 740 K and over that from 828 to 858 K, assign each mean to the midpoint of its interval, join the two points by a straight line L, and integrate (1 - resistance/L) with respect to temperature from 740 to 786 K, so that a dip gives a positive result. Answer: 4.8 K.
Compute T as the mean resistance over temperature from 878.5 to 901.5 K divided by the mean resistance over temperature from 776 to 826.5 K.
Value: 1.31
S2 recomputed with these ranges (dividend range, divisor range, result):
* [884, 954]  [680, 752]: 1.09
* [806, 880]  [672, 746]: 1.06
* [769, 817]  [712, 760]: 0.80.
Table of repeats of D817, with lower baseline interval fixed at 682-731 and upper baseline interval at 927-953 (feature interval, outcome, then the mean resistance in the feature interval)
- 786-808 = 5.1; 261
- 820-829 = -0.1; 346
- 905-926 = -0.8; 365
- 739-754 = -0.4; 343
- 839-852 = -0.3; 352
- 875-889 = -0.6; 363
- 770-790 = 6.9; 220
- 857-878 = -0.5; 354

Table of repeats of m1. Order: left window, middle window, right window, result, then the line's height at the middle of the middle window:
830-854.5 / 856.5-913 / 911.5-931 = -1.63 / 355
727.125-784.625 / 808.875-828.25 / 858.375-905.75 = -0.48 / 340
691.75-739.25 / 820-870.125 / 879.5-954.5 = -0.04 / 352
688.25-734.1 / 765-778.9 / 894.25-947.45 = 1.72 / 341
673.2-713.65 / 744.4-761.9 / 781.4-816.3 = -2.86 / 295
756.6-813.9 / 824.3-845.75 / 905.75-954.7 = -2.97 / 308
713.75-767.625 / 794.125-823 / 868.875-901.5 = 1.81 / 351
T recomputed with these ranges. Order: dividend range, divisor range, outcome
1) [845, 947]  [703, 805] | 1.19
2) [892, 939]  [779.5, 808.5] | 1.50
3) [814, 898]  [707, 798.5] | 1.17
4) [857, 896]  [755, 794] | 1.35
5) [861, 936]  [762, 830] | 1.24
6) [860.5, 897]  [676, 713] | 1.10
